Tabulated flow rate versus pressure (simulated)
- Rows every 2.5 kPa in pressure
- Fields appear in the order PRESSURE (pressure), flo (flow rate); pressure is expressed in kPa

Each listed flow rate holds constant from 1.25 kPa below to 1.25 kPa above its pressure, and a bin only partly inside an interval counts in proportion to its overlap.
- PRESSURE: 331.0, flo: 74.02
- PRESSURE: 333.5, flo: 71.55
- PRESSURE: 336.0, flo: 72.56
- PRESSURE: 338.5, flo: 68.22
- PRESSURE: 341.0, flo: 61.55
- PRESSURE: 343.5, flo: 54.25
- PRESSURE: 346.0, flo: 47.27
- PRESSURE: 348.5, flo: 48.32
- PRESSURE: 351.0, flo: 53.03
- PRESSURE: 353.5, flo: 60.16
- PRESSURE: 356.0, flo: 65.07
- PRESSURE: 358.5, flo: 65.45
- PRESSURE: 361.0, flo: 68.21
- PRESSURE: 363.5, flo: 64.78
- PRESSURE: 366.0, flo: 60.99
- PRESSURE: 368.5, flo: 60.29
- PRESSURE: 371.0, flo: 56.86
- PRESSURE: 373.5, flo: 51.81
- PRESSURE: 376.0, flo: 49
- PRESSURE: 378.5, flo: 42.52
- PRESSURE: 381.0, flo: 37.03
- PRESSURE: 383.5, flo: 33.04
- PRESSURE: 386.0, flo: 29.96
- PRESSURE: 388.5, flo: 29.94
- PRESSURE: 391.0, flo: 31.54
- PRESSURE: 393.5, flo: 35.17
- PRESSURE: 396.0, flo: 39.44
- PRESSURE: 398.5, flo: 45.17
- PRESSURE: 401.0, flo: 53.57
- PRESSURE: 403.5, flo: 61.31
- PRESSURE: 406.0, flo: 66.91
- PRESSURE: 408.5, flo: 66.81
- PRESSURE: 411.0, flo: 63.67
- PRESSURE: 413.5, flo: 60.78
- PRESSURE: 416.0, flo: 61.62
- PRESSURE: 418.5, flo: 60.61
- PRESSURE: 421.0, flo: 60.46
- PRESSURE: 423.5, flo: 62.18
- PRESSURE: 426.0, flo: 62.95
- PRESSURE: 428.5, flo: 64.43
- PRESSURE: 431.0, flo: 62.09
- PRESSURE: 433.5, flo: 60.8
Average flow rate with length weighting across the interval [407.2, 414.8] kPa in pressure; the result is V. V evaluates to 63.8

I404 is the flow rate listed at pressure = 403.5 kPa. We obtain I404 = 61.31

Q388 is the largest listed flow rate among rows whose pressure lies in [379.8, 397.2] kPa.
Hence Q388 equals 39.44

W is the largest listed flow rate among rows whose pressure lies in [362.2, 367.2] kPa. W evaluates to 64.78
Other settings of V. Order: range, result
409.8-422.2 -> 61.4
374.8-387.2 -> 38.3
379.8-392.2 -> 32.3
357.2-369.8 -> 63.9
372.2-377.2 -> 50.5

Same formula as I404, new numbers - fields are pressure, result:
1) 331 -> 74.02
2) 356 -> 65.07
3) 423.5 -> 62.18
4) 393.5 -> 35.17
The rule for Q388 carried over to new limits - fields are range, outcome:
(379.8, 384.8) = 37.03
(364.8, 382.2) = 60.99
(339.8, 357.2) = 65.07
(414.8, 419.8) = 61.62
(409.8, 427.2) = 63.67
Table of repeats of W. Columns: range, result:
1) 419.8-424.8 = 62.18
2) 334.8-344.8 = 72.56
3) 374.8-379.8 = 49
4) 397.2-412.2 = 66.91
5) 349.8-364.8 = 68.21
